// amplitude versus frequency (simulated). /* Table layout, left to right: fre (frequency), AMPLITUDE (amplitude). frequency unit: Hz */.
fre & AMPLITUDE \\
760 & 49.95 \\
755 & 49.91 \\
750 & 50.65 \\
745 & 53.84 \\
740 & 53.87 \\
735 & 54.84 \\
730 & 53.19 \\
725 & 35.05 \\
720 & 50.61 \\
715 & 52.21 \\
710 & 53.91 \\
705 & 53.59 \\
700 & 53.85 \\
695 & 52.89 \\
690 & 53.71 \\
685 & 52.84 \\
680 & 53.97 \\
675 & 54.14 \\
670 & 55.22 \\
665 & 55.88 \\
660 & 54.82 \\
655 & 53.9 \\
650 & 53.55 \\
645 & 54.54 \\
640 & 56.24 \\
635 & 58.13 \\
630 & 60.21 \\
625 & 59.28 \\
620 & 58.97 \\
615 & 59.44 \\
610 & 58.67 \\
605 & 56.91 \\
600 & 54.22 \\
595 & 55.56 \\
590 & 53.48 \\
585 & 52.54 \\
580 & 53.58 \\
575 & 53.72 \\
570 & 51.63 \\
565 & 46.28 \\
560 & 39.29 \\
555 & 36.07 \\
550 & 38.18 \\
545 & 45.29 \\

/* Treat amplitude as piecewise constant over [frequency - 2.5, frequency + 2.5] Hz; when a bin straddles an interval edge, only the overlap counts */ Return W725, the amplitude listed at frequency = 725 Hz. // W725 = 35.05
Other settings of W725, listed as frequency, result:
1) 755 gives 49.91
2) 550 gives 38.18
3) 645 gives 54.54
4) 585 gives 52.54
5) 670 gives 55.22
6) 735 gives 54.84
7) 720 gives 50.61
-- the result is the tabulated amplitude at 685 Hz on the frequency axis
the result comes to 52.84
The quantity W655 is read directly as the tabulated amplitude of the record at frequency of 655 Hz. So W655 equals 53.9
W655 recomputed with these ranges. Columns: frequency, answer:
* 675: 54.14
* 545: 45.29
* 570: 51.63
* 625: 59.28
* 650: 53.55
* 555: 36.07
